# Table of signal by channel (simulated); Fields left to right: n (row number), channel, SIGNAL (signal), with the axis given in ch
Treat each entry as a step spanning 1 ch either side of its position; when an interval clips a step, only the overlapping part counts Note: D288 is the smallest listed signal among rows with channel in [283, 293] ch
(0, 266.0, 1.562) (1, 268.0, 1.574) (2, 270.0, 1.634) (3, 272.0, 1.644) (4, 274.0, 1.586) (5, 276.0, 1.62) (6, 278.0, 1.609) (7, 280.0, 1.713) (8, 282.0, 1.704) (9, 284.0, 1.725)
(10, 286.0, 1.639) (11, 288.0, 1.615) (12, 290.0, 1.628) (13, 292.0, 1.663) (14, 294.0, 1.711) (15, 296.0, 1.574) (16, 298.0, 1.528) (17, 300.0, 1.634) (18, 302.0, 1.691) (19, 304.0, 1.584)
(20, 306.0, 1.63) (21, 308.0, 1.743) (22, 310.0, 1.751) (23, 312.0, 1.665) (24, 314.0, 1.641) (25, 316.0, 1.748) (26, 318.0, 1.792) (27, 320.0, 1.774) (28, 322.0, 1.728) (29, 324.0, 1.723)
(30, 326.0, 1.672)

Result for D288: 1.615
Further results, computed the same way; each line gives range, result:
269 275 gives 1.586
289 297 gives 1.574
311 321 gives 1.641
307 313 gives 1.665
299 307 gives 1.584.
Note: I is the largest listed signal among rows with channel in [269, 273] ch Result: 1.644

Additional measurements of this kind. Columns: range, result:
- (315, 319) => 1.792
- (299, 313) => 1.751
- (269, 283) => 1.713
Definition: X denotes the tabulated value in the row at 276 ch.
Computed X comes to 1.62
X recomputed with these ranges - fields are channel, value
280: 1.713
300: 1.634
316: 1.748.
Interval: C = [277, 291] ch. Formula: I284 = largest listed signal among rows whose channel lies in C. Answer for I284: 1.725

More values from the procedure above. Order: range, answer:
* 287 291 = 1.628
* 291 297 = 1.711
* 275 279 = 1.62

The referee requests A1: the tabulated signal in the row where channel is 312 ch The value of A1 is 1.665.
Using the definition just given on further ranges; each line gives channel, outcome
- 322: 1.728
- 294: 1.711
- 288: 1.615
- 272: 1.644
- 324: 1.723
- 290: 1.628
